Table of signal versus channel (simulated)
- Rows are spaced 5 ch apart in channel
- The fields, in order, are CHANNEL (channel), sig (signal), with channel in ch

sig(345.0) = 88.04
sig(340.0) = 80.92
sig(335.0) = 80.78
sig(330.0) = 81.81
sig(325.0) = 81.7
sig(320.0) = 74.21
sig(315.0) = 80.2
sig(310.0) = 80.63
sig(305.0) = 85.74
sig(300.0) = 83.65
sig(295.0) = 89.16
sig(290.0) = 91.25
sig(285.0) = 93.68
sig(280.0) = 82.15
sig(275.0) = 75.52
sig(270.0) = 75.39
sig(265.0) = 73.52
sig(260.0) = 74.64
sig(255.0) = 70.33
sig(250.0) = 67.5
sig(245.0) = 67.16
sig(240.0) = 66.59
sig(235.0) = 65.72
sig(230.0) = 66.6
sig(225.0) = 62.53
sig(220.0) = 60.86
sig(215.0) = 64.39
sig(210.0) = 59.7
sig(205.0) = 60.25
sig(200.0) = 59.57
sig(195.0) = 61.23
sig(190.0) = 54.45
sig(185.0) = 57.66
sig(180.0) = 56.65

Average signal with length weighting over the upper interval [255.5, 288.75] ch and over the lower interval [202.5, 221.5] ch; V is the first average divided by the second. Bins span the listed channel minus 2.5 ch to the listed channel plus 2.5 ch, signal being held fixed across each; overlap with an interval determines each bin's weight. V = 1.29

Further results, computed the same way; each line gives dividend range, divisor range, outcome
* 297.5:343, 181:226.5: 1.35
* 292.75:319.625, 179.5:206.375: 1.42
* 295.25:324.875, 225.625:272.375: 1.18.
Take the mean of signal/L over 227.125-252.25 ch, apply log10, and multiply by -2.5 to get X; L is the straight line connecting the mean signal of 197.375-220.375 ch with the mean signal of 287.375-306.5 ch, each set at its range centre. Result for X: 0.06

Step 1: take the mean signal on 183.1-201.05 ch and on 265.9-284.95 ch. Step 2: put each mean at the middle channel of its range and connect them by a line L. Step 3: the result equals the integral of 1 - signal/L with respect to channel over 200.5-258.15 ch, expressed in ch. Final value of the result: 2.5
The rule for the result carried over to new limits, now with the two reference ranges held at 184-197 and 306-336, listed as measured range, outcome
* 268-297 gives -4.3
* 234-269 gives -0.8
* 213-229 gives 0.0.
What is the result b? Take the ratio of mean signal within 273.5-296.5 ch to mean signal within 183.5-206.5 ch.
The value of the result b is 1.5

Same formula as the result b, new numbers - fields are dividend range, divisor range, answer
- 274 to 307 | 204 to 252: 1.34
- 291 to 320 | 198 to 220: 1.37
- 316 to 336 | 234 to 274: 1.13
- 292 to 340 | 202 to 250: 1.28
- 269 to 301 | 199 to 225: 1.39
